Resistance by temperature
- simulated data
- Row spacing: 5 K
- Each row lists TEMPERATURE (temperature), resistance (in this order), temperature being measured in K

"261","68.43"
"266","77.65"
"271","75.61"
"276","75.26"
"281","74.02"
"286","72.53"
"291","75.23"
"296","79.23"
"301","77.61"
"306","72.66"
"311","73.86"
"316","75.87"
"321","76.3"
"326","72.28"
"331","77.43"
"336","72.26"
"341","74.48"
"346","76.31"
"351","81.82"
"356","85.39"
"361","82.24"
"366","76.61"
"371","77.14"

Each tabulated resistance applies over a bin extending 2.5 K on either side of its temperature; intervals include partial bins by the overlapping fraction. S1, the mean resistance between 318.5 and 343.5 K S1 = 74.5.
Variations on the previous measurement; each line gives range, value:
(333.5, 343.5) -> 73.4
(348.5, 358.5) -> 83.6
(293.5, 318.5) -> 75.8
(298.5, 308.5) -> 75.1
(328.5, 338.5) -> 74.8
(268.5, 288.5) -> 74.4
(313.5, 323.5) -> 76.1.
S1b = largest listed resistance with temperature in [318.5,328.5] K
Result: 76.3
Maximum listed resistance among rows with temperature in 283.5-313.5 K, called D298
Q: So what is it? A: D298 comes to 79.23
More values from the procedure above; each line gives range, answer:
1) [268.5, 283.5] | 75.61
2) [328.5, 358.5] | 85.39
